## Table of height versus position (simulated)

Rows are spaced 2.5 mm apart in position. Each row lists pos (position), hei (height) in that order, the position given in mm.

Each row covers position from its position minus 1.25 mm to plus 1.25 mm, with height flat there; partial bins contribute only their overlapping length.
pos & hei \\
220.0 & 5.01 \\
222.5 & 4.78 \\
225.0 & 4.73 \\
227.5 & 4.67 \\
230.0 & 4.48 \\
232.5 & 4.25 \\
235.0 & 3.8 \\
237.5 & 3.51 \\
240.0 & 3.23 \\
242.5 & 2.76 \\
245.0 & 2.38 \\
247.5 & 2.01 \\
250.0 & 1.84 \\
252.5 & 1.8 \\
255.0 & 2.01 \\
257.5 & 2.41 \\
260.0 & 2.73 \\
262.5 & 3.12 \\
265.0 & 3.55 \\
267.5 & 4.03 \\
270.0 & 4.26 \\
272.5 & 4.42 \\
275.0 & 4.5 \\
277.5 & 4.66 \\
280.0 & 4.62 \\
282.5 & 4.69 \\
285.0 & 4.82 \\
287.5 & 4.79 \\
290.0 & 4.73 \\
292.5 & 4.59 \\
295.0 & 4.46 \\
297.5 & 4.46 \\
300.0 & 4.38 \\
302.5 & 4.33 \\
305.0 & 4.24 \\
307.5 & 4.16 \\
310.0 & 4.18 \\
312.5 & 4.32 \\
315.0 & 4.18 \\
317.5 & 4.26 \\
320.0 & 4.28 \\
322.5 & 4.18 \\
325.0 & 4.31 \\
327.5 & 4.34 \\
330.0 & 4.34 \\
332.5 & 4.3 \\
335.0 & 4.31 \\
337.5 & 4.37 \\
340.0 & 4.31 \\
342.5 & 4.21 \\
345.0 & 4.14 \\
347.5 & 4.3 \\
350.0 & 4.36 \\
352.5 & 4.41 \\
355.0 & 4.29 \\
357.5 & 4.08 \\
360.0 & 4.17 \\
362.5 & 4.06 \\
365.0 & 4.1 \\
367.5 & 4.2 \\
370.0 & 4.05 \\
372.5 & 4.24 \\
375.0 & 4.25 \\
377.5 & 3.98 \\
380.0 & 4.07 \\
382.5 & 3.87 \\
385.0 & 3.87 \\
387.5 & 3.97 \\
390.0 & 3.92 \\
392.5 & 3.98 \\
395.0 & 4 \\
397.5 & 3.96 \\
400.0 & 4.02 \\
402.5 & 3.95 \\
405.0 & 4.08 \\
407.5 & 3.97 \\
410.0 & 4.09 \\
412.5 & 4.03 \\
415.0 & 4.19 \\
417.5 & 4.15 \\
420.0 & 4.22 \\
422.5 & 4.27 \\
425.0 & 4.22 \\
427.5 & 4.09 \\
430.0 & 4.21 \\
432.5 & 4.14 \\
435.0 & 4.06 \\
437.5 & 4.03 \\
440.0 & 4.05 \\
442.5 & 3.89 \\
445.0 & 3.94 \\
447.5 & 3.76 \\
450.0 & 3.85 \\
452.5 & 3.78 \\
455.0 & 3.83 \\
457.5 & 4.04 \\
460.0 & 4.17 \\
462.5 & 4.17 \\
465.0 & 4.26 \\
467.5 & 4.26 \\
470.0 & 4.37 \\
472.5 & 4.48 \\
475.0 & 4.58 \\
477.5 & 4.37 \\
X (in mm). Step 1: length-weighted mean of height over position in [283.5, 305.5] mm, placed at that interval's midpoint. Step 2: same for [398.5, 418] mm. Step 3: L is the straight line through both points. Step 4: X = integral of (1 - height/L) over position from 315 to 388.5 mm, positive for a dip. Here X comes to 1.8 mm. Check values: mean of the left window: 4.55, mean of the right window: 4.06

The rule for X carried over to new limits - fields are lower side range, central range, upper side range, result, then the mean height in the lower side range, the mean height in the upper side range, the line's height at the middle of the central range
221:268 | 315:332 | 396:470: -3.20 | 3.26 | 4.06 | 3.6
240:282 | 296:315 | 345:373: -3.24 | 3.22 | 4.2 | 3.67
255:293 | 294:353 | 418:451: -3.53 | 4.05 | 4.06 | 4.05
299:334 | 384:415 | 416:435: 1.50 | 4.27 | 4.18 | 4.2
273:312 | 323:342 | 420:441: 0.35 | 4.5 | 4.14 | 4.4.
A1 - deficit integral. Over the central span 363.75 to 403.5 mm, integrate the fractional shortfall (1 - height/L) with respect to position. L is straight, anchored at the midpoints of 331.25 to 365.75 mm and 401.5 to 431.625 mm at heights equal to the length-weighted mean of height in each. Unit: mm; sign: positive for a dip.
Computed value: 1.5 mm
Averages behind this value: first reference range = 4.25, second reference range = 4.12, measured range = 4.03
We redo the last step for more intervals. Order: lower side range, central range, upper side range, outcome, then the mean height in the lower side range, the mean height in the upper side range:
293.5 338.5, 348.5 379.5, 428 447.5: 0.10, 4.3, 4.03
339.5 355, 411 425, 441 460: -0.55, 4.29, 3.89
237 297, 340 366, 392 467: -2.61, 3.59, 4.05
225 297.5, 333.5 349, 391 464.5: -1.62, 3.71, 4.04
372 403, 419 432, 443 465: -0.72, 4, 3.96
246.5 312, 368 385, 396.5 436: -0.15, 3.85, 4.1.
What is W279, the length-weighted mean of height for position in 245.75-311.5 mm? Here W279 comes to 3.83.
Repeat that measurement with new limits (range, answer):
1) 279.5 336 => 4.4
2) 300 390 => 4.2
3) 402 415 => 4.04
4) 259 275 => 3.76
